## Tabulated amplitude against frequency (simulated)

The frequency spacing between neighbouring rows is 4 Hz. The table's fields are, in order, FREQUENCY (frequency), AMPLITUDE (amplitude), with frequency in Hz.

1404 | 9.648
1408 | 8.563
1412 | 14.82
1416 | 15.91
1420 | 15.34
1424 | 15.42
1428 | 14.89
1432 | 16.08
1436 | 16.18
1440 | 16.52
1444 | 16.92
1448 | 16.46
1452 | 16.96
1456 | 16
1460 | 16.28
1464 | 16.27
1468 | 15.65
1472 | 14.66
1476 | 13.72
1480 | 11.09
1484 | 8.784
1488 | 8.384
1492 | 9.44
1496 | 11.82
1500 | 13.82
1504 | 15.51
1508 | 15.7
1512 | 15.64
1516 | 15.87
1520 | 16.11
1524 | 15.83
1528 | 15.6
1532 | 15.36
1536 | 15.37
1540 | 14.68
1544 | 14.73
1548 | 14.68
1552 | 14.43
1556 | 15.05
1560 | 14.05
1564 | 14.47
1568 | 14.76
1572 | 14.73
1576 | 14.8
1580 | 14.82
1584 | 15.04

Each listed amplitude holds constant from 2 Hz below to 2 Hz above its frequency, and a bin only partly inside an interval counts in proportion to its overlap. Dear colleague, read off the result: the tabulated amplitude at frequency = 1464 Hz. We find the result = 16.27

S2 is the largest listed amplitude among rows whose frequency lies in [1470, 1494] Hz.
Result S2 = 14.66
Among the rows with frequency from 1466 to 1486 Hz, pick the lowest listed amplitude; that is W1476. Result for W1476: 8.784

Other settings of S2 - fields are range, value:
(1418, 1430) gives 15.42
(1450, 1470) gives 16.96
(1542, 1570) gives 15.05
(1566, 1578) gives 14.8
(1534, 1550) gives 15.37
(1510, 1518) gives 15.87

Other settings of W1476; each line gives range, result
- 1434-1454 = 16.18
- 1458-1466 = 16.27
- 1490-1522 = 9.44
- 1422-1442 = 14.89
